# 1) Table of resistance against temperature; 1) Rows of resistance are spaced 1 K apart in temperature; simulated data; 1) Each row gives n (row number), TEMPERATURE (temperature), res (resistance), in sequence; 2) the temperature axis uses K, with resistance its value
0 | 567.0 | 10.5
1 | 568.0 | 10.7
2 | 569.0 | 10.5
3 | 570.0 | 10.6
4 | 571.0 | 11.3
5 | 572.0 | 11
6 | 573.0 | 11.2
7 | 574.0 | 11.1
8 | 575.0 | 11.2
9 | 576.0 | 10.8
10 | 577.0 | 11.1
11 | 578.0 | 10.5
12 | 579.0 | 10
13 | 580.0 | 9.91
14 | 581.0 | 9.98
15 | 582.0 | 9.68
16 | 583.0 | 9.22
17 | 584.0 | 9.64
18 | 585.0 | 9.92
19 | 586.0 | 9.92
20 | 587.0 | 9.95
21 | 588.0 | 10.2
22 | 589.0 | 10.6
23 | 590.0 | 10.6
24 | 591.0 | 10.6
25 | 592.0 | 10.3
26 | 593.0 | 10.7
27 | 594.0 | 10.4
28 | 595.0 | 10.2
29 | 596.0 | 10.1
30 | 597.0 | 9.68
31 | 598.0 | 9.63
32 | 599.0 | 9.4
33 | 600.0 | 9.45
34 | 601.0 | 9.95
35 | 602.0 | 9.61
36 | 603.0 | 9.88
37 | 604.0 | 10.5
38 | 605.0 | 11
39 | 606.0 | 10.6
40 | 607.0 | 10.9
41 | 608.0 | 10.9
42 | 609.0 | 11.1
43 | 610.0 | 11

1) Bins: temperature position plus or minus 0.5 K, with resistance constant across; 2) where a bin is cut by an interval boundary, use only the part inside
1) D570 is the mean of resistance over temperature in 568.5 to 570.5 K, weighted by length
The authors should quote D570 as 10.6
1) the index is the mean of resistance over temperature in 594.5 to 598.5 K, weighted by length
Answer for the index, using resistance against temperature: 9.9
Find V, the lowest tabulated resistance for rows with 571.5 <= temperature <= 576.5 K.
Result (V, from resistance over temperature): 10.8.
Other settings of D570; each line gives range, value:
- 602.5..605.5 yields 10.5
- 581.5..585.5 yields 9.62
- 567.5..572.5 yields 10.8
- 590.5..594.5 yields 10.5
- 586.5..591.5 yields 10.4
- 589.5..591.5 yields 10.6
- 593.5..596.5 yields 10.2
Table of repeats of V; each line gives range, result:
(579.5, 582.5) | 9.68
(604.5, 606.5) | 10.6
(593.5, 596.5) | 10.1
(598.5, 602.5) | 9.4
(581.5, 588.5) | 9.22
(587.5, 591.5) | 10.2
